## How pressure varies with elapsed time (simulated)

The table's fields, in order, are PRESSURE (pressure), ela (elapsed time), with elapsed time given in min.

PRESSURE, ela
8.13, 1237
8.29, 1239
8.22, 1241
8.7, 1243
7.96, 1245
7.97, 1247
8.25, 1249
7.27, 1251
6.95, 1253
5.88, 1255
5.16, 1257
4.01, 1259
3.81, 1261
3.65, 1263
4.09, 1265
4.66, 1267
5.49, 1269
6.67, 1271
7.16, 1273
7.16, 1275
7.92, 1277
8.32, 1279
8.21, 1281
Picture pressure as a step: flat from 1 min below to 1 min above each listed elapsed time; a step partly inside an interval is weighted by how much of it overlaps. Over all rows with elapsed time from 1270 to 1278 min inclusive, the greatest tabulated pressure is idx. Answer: 7.92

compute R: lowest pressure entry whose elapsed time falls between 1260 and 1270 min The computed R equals 3.65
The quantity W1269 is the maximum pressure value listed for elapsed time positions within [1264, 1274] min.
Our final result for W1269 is 7.16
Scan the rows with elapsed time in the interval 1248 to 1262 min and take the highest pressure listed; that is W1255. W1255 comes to 8.25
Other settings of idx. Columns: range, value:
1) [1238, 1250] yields 8.7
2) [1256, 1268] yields 5.16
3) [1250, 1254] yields 7.27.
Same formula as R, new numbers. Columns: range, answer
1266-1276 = 4.66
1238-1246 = 7.96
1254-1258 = 5.16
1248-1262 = 3.81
